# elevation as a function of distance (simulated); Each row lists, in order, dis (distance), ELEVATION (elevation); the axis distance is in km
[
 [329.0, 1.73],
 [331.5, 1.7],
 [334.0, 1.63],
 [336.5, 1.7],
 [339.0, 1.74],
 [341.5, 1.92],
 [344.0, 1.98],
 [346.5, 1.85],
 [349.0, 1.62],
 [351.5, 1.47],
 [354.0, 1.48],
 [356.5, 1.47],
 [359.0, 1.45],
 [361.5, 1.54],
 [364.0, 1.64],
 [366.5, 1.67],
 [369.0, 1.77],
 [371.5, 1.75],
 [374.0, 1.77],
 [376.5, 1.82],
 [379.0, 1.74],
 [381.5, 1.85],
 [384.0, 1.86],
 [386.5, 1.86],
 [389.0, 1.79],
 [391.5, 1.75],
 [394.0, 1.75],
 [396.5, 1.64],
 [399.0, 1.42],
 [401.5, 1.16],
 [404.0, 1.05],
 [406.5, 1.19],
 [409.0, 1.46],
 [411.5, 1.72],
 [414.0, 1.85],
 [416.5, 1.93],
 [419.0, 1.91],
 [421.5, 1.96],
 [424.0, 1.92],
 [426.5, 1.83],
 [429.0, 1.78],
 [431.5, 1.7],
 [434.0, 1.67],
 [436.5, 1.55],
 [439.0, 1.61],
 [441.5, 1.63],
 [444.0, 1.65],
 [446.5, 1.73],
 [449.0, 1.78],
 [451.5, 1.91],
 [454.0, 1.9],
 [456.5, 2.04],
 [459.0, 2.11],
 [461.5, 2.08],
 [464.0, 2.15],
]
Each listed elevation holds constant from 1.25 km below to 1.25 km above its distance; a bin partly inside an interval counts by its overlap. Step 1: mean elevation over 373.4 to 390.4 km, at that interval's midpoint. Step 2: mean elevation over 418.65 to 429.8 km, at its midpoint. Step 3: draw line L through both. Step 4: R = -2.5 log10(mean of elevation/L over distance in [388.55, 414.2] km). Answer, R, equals 0.22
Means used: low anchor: 1.81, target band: 1.5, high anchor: 1.88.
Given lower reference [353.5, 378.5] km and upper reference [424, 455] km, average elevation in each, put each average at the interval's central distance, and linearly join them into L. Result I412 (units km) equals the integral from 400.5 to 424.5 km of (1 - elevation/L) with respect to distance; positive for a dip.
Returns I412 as 1.31 km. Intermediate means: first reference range 1.64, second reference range 1.73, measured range 1.61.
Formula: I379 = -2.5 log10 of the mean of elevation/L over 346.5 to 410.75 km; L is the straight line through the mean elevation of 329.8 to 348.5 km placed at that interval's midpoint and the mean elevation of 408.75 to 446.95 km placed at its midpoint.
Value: 0.105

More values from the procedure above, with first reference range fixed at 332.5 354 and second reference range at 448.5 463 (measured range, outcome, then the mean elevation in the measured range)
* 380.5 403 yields 0.103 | 1.67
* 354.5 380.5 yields 0.077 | 1.66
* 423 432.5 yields 0.065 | 1.81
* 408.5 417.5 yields 0.076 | 1.76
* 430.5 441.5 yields 0.187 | 1.63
